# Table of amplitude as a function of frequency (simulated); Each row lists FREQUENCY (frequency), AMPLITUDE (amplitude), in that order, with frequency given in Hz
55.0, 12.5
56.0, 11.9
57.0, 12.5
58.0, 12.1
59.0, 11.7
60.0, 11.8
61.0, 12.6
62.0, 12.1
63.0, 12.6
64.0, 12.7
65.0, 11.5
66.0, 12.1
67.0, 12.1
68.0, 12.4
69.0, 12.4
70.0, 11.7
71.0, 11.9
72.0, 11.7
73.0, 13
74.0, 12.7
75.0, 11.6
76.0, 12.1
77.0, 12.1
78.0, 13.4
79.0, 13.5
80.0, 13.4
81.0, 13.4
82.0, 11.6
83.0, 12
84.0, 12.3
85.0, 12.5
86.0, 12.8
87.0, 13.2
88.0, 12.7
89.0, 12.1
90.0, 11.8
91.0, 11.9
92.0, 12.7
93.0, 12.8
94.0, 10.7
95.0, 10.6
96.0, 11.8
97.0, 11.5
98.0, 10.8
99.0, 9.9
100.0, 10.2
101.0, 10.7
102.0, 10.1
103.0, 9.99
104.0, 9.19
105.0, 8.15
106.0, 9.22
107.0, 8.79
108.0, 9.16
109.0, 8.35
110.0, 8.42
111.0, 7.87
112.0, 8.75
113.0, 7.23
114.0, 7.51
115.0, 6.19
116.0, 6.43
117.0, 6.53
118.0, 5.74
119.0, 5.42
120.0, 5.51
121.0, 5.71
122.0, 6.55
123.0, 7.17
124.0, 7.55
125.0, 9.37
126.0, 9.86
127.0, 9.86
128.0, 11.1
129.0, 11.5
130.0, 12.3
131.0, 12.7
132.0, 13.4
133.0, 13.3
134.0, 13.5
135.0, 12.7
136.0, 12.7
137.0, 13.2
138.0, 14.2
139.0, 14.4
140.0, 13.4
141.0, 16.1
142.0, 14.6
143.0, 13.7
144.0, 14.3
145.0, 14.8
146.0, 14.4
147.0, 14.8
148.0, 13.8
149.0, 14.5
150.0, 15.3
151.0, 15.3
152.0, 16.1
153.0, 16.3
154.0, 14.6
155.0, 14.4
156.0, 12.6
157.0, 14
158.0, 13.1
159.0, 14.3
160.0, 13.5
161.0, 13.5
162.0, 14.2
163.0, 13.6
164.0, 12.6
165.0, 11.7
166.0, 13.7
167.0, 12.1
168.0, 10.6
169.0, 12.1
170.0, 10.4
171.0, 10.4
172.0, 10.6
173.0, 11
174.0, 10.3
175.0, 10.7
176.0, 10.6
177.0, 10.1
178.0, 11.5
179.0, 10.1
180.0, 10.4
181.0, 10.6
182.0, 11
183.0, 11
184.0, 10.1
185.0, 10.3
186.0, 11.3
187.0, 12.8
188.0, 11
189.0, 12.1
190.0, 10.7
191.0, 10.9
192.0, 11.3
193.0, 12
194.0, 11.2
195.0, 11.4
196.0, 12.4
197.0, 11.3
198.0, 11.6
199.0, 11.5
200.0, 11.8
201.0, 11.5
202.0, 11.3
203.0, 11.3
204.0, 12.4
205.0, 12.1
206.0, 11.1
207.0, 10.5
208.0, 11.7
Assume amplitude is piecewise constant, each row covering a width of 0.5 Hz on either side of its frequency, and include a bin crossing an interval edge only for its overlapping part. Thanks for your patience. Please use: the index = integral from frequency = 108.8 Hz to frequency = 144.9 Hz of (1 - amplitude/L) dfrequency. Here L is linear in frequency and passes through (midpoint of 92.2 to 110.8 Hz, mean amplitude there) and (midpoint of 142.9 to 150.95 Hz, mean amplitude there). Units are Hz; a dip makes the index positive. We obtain 7.0 Hz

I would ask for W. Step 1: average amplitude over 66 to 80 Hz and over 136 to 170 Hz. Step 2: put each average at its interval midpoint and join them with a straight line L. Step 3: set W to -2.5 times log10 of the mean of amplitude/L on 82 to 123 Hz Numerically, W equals 0.320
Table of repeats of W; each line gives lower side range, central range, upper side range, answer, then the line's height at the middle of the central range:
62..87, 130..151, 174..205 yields -0.19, 11.7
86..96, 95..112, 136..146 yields 0.29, 12.6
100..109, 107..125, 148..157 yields 0.42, 10.7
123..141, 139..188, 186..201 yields -0.08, 11.8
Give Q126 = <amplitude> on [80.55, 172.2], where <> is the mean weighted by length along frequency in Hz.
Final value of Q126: 11.5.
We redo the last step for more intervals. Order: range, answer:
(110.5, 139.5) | 9.59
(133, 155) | 14.4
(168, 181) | 10.7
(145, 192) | 12.4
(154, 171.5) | 12.8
